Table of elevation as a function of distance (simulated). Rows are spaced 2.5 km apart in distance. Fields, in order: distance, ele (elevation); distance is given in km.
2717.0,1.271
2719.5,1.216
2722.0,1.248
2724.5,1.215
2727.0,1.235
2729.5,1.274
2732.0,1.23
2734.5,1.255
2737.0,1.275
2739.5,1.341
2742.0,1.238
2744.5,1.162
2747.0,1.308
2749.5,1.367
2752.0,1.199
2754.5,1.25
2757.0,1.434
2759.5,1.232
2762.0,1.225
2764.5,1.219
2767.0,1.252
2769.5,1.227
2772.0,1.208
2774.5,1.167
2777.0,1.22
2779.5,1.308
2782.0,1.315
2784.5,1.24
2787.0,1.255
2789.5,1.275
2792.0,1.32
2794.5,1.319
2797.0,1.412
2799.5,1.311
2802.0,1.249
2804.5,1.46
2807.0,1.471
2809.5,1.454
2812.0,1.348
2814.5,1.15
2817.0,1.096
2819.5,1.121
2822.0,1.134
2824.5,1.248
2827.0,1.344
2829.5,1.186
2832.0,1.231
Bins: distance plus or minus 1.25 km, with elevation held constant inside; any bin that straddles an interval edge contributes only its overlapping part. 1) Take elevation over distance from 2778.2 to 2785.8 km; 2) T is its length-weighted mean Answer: 1.29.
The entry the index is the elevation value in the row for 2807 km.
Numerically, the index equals 1.471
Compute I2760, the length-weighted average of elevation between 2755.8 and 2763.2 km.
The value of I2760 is 1.3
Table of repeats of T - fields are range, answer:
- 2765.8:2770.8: 1.24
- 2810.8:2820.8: 1.18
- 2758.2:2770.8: 1.23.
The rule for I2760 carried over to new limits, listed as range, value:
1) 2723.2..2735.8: 1.24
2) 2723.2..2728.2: 1.23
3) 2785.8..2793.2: 1.28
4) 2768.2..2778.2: 1.21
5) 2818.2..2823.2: 1.13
